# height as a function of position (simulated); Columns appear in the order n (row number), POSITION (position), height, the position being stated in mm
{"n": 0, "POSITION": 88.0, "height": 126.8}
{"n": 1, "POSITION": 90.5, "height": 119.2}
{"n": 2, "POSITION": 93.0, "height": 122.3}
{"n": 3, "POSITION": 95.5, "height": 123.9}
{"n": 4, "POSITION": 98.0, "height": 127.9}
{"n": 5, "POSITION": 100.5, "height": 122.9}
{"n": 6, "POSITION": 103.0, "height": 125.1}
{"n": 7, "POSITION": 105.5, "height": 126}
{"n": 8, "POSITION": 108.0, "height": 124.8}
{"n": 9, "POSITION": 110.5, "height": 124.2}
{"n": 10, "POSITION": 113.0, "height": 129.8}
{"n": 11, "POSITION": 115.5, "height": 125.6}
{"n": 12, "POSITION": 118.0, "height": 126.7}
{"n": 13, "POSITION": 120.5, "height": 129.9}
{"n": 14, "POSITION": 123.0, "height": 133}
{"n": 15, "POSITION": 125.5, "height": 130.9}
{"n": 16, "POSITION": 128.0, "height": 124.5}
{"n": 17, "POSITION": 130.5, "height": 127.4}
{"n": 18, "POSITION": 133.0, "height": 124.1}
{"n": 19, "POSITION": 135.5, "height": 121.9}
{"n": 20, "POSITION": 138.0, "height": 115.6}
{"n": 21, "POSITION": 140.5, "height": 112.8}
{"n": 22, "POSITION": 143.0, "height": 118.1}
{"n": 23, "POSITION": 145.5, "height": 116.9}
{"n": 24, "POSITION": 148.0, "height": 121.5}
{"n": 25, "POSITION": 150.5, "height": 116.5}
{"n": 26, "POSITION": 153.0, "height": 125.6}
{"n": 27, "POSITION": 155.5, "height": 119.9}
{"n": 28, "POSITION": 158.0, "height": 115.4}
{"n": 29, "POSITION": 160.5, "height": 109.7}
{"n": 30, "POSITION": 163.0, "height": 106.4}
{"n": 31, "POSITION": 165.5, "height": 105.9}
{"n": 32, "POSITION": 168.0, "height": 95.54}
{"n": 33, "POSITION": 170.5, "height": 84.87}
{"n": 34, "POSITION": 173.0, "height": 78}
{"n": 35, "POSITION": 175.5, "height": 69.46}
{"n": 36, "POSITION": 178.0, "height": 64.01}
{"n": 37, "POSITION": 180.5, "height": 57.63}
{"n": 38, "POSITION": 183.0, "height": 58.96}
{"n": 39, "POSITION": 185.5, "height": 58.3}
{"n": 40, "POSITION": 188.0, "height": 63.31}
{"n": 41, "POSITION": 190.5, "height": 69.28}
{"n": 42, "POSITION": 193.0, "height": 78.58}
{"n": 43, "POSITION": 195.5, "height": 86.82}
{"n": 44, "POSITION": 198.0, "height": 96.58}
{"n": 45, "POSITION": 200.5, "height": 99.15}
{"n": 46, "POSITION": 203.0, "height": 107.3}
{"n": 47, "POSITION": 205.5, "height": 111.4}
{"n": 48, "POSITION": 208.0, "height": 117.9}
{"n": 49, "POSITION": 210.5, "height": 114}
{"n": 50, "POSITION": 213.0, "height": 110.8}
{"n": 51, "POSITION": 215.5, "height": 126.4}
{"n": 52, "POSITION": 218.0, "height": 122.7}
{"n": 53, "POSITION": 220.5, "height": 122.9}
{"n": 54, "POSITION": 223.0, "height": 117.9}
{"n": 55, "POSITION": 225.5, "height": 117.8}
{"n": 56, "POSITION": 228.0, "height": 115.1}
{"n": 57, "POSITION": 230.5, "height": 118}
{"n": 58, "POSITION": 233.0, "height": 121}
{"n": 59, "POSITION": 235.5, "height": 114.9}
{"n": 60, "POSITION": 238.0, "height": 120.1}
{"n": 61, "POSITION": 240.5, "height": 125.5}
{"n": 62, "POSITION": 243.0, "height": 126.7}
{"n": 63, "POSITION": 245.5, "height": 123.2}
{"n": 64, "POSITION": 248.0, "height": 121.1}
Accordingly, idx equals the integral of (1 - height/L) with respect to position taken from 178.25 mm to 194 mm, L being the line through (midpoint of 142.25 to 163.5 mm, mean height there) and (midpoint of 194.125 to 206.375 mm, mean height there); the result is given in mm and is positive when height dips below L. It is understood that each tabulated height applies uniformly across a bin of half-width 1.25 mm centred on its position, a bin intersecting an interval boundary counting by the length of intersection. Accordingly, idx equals 6.11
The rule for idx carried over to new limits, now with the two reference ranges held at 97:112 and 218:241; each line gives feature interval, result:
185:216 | 6.4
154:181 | 6.5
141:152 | 0.5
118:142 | -0.1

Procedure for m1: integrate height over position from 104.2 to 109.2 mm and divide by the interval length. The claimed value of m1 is 125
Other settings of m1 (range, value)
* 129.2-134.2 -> 126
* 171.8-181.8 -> 67.2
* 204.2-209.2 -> 115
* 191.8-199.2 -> 87.3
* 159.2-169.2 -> 104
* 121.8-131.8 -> 129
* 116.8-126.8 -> 130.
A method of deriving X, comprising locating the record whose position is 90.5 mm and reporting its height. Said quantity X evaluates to 119.2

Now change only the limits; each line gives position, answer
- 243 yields 126.7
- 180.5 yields 57.63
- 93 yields 122.3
